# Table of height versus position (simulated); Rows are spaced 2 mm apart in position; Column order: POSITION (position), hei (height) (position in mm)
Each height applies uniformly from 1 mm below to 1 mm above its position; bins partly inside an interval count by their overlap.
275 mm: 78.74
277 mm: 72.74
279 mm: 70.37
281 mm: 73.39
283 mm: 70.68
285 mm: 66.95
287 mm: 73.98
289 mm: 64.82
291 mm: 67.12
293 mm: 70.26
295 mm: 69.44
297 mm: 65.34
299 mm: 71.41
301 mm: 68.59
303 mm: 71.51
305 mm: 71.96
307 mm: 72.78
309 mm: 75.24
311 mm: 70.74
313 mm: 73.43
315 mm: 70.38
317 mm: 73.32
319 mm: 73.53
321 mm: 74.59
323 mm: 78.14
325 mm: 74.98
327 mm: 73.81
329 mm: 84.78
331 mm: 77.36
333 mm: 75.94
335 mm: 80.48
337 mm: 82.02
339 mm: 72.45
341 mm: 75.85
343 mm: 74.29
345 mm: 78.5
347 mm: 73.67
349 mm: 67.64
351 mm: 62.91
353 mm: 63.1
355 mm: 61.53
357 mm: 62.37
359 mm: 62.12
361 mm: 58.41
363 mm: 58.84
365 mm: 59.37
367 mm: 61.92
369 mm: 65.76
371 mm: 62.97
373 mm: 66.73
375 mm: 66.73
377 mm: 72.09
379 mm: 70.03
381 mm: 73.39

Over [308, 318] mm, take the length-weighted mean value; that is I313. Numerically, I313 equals 72.6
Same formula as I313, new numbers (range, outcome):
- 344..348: 76.1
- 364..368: 60.6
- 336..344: 76.2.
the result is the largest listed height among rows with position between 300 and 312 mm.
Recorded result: 75.24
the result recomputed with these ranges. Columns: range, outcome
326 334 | 84.78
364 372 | 65.76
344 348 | 78.5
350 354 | 63.1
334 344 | 82.02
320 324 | 78.14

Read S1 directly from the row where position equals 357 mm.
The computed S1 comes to 62.37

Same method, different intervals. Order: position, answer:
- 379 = 70.03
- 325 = 74.98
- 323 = 78.14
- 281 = 73.39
